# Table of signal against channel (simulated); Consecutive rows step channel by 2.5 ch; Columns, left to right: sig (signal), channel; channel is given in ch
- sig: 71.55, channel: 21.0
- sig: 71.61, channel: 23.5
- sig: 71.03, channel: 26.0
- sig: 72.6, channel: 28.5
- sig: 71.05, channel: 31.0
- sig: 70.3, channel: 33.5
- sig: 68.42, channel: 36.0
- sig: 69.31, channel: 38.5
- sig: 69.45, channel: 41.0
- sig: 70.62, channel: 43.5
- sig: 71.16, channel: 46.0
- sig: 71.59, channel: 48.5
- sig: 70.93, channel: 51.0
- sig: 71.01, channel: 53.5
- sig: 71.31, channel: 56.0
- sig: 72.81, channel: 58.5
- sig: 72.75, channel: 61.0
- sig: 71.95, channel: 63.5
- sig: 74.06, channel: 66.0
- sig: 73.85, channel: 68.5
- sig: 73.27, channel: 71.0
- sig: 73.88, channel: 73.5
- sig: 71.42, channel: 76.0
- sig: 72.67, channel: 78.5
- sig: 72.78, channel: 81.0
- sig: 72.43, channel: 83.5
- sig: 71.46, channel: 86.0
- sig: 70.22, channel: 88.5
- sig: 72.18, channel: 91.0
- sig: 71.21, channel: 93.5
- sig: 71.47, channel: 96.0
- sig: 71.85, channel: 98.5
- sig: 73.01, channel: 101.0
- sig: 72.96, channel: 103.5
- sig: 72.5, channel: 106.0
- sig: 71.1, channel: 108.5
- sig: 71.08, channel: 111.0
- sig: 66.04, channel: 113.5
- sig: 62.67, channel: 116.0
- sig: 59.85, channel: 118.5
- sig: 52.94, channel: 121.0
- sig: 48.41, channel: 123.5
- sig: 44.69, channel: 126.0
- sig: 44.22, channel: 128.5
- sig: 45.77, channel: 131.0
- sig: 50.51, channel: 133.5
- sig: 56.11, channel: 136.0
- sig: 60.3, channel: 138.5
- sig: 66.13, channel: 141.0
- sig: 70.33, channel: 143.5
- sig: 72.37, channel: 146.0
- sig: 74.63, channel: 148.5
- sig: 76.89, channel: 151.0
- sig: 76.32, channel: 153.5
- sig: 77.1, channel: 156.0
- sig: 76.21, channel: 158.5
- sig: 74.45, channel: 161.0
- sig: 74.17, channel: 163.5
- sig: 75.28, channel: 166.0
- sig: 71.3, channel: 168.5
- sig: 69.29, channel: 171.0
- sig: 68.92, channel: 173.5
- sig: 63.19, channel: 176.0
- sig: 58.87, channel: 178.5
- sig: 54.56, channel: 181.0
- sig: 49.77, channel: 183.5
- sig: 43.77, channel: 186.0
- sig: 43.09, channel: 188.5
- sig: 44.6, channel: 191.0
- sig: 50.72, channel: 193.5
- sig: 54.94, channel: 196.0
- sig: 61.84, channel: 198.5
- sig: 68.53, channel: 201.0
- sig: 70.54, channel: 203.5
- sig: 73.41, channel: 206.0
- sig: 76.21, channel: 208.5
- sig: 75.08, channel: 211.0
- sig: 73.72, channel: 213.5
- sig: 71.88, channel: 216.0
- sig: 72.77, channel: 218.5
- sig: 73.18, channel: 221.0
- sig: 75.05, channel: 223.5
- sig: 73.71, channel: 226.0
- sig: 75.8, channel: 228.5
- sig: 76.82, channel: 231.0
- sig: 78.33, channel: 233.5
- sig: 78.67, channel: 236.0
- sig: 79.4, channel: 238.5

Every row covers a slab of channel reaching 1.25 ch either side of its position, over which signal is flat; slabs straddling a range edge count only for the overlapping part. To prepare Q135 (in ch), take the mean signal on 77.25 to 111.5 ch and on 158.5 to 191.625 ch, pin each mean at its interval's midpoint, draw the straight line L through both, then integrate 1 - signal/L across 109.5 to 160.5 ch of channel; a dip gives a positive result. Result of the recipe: 2.8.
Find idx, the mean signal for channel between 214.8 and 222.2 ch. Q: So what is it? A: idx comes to 72.6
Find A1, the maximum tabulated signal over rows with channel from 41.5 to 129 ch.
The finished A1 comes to 74.06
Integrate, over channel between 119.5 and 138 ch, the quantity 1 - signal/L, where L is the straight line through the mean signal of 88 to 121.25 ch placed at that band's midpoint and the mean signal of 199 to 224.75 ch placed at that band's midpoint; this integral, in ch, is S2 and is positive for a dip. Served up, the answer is 5.4 ch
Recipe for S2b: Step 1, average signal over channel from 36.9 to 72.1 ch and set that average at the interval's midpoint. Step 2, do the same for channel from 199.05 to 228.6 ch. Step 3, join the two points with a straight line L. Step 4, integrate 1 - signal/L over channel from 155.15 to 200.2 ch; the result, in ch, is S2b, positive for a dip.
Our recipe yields 6.78 ch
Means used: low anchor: 71.7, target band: 61.7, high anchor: 73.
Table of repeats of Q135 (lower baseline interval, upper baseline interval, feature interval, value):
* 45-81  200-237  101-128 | 4.0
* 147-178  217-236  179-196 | 5.8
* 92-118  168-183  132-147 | 1.0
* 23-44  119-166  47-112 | -4.4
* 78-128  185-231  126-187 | 1.8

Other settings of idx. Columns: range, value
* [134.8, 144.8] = 63.3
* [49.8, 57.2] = 71.1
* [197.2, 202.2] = 65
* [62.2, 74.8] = 73.4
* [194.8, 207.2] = 65.9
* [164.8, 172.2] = 72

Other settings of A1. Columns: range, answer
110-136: 71.08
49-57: 71.31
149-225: 77.1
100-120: 73.01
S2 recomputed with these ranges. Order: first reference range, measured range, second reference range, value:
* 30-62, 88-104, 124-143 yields -3.0 ch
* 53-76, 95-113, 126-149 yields -1.8 ch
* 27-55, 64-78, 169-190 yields -1.2 ch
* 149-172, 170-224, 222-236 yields 8.8 ch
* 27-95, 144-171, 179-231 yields -3.1 ch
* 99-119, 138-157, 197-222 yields -0.6 ch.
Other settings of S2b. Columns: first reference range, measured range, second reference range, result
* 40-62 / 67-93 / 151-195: -1.1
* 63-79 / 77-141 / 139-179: 7.5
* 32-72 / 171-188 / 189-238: 3.2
